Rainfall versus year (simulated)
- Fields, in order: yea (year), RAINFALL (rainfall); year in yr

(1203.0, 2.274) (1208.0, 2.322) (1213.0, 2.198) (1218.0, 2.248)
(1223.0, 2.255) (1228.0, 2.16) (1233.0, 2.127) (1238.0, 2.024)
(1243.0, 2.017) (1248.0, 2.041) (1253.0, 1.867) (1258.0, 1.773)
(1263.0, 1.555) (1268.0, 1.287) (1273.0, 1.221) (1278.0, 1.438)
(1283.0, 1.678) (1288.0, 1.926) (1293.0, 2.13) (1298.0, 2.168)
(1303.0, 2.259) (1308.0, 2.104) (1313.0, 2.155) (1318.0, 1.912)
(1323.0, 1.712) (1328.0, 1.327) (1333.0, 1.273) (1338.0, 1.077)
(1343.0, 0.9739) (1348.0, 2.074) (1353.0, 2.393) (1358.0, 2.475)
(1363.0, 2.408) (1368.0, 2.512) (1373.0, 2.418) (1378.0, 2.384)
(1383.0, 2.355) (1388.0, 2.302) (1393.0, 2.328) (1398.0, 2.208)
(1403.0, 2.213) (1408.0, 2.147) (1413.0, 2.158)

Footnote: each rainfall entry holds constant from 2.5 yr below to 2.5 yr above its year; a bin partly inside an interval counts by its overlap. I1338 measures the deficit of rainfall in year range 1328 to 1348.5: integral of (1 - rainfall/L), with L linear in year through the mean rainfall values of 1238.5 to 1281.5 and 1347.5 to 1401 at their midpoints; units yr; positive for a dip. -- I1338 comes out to 8.30 yr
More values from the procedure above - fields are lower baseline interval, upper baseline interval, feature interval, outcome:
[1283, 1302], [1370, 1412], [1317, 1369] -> 8.8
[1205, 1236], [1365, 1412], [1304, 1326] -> 2.9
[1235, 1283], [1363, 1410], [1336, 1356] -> 4.4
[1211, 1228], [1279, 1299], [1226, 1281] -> 8.3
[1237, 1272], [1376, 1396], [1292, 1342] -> 6.0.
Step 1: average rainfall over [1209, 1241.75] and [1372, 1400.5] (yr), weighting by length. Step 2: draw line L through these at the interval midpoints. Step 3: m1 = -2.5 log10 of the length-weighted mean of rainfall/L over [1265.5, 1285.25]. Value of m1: 0.50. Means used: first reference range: 2.17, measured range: 1.4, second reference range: 2.33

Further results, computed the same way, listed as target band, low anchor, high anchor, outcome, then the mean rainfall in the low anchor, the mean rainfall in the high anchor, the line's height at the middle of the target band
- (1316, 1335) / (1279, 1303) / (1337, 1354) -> 0.128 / 1.97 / 1.61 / 1.74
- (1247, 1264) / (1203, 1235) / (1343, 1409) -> 0.229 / 2.22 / 2.28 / 2.24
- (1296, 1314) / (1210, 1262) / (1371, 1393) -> 0.014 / 2.06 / 2.36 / 2.2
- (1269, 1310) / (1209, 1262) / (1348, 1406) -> 0.182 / 2.06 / 2.35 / 2.17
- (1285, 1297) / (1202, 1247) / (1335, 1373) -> 0.030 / 2.17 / 2.01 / 2.09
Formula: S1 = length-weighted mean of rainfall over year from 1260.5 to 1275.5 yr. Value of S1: 1.35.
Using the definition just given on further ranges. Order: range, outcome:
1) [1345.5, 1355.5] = 2.23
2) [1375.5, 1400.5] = 2.32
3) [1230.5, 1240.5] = 2.08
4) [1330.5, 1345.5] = 1.11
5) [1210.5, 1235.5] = 2.2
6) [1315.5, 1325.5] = 1.81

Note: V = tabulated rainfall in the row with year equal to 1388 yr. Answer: 2.302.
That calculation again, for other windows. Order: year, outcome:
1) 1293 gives 2.13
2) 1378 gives 2.384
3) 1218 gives 2.248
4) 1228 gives 2.16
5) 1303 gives 2.259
